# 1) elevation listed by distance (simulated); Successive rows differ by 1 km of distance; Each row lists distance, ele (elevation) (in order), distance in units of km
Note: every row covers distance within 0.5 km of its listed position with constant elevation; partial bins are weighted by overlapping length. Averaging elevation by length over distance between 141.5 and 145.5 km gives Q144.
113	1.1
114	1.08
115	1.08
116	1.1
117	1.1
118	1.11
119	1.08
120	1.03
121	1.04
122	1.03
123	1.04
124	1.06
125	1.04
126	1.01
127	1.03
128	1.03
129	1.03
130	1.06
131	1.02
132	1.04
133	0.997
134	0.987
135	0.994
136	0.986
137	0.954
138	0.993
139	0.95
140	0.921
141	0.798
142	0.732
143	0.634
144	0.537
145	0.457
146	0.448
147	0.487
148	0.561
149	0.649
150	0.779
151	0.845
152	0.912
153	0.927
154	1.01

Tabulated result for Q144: 0.59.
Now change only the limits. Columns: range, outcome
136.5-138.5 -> 0.974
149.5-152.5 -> 0.845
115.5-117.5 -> 1.1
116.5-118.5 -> 1.1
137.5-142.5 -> 0.879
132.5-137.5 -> 0.984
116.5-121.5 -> 1.07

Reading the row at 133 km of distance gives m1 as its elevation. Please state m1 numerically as 0.997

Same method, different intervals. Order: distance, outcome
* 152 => 0.912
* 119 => 1.08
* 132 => 1.04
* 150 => 0.779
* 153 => 0.927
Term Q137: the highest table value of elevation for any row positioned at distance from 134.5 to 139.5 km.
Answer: 0.994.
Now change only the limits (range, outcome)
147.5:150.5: 0.779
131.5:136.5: 1.04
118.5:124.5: 1.08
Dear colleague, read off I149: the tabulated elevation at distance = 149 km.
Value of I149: 0.649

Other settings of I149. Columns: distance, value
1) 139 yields 0.95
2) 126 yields 1.01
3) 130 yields 1.06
